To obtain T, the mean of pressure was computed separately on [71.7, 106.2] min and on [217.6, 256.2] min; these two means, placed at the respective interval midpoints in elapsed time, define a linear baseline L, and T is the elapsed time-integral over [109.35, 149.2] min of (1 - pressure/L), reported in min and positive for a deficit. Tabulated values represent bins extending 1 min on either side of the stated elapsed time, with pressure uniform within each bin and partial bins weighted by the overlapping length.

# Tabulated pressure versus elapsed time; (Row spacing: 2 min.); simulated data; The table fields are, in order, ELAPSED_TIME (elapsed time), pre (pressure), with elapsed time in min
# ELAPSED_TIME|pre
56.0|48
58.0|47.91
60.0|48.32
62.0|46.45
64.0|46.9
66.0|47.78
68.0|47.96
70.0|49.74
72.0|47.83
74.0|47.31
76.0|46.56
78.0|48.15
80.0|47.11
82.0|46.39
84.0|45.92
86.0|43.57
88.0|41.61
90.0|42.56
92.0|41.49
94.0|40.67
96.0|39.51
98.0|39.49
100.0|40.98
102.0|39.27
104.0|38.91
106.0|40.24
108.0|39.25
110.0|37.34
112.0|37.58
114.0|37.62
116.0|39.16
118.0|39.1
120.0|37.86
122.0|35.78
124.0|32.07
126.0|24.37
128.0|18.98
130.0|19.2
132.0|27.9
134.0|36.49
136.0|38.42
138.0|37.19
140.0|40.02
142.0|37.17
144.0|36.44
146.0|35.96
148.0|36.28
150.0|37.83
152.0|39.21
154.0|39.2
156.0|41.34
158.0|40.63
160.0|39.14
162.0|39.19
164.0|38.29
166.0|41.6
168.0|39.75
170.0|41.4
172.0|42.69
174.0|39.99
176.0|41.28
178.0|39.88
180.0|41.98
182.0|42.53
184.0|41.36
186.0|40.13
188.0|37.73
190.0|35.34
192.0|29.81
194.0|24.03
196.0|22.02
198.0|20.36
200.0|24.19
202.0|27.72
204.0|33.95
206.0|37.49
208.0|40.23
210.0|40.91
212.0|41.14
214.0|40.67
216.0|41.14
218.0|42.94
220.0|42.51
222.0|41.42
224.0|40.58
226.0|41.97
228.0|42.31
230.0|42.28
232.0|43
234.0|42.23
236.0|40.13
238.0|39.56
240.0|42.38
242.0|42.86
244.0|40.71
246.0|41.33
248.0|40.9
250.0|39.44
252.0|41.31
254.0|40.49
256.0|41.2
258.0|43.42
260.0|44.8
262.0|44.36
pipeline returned 7.9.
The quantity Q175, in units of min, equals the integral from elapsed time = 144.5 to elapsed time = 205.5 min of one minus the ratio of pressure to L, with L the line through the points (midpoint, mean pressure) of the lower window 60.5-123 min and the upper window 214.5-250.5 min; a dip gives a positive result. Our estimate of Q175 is 8.0 min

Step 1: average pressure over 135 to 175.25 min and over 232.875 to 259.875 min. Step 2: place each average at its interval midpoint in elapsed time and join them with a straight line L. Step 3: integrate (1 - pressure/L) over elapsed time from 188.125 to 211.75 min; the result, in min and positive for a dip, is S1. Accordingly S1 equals 5.3 min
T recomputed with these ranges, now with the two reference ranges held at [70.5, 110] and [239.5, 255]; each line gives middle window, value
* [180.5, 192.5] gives 1.0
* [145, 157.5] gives 1.1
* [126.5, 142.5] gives 4.1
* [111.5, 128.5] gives 3.5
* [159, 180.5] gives 0.8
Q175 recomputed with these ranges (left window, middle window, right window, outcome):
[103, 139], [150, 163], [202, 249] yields -1.13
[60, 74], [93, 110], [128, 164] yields 1.21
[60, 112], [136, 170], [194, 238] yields 1.36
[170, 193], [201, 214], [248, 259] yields 0.93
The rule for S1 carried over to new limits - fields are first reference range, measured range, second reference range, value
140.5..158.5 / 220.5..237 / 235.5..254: -0.5 min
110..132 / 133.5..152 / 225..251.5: -1.9 min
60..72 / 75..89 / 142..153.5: 0.0 min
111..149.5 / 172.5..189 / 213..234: -1.0 min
